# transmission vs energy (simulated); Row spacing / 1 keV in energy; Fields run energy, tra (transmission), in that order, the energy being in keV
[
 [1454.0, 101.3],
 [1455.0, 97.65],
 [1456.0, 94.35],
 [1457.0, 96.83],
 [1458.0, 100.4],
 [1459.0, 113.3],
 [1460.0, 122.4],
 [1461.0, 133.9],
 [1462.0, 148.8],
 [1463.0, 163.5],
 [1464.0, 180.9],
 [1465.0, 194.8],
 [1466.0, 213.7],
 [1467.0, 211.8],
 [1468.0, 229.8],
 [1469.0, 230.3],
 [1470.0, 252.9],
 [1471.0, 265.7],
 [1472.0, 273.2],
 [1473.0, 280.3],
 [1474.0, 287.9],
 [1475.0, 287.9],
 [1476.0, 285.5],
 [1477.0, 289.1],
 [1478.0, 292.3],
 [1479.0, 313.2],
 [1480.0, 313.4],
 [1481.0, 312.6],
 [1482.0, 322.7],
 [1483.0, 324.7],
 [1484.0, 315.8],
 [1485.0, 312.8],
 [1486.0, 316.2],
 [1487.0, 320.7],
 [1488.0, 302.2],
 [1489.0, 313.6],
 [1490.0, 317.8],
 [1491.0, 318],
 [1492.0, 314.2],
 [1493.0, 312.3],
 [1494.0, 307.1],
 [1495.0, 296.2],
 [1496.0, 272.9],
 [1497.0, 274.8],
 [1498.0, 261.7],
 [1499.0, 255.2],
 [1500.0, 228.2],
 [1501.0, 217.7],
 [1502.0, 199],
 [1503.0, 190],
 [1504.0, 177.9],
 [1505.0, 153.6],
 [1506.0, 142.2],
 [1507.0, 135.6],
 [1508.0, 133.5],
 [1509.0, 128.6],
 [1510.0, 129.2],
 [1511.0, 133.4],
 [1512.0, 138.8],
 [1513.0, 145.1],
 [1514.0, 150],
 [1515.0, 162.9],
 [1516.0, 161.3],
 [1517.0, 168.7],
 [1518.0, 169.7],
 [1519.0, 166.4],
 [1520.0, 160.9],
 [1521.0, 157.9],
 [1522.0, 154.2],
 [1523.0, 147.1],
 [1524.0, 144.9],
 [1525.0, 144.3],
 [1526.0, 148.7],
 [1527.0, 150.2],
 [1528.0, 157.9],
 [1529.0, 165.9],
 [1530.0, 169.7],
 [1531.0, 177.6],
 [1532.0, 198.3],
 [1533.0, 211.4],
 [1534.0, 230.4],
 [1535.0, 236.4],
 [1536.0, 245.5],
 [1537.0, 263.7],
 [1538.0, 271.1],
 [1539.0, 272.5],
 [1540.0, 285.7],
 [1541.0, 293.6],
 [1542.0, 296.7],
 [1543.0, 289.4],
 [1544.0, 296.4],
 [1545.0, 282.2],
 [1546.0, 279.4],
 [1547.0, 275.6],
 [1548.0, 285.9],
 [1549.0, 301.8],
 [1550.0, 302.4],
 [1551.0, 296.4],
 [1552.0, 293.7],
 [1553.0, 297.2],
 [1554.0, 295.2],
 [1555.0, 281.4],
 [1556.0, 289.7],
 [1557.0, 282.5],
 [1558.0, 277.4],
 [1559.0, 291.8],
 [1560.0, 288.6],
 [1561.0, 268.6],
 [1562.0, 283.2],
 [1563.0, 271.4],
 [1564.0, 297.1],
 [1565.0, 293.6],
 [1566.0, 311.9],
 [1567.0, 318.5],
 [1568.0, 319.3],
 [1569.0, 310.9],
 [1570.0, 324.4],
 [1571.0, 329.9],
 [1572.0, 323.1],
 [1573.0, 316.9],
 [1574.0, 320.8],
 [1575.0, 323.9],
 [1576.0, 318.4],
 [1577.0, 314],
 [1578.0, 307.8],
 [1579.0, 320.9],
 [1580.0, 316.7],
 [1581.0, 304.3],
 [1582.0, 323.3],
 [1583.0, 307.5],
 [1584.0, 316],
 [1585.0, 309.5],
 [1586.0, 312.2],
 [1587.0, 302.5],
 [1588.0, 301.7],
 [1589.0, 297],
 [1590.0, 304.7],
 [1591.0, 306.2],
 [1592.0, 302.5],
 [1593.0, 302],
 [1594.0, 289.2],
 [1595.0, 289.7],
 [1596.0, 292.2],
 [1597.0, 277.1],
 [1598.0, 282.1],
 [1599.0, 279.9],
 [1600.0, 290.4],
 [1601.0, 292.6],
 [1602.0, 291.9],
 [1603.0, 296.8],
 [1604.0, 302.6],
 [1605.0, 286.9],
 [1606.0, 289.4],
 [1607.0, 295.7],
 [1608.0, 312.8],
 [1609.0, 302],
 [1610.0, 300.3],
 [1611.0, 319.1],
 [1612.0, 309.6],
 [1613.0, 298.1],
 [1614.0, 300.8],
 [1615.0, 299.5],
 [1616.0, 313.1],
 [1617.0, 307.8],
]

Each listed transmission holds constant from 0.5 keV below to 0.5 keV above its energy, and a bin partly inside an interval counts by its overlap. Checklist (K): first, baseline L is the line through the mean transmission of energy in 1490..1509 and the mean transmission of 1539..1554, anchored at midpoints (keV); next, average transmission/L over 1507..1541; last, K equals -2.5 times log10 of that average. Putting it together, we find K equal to 0.42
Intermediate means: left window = 232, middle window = 179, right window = 291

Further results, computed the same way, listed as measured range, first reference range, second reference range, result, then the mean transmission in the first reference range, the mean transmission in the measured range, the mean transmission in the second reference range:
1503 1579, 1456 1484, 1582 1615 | 0.14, 230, 238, 299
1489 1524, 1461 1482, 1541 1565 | 0.30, 250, 200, 288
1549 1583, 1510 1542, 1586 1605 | -0.22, 187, 304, 295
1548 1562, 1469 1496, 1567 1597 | 0.07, 300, 289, 310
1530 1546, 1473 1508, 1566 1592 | 0.16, 271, 255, 314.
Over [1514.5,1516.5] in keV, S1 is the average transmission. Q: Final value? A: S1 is 162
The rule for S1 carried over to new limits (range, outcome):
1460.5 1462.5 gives 141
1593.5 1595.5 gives 289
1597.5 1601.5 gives 286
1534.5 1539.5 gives 258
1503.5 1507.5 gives 152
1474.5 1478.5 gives 289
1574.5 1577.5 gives 319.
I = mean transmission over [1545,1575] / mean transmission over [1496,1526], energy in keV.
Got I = 1.7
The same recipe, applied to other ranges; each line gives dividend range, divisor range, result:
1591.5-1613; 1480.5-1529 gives 1.37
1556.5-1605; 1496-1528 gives 1.77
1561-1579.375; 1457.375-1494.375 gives 1.20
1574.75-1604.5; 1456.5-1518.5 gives 1.33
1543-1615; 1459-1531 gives 1.36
